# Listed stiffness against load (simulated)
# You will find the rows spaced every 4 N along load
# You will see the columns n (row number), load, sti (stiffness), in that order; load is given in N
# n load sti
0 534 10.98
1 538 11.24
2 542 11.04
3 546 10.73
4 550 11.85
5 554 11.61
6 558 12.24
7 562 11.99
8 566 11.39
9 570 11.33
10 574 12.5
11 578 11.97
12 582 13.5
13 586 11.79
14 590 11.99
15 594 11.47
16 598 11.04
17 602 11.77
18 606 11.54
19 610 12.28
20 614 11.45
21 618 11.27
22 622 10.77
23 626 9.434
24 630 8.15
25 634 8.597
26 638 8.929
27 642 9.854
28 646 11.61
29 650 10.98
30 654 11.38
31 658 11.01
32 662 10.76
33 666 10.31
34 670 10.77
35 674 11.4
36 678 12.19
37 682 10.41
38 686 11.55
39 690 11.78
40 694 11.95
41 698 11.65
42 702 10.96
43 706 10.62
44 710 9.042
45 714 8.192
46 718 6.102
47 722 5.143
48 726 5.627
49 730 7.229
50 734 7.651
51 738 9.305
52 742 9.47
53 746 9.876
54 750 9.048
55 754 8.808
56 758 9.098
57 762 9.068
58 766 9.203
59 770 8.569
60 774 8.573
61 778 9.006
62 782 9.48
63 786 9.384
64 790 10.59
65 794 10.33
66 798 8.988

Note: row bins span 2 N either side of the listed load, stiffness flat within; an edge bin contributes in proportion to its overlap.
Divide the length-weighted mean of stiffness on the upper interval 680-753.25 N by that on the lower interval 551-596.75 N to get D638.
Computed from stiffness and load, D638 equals 0.77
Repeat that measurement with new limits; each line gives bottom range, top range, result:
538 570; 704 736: 0.65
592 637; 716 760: 0.74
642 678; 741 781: 0.82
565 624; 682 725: 0.82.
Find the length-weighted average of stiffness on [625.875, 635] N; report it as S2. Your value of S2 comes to 8.6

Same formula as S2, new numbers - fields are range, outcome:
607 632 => 10.6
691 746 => 8.79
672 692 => 11.5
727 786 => 8.85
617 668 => 10.2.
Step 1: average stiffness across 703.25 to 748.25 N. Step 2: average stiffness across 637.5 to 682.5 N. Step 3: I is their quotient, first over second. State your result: 0.7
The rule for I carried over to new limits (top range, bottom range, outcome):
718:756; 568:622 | 0.67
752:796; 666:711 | 0.83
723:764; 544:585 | 0.71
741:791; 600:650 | 0.88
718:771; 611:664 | 0.79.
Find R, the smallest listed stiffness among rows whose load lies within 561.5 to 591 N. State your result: 11.33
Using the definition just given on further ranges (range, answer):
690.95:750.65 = 5.143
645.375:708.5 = 10.31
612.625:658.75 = 8.15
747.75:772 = 8.569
